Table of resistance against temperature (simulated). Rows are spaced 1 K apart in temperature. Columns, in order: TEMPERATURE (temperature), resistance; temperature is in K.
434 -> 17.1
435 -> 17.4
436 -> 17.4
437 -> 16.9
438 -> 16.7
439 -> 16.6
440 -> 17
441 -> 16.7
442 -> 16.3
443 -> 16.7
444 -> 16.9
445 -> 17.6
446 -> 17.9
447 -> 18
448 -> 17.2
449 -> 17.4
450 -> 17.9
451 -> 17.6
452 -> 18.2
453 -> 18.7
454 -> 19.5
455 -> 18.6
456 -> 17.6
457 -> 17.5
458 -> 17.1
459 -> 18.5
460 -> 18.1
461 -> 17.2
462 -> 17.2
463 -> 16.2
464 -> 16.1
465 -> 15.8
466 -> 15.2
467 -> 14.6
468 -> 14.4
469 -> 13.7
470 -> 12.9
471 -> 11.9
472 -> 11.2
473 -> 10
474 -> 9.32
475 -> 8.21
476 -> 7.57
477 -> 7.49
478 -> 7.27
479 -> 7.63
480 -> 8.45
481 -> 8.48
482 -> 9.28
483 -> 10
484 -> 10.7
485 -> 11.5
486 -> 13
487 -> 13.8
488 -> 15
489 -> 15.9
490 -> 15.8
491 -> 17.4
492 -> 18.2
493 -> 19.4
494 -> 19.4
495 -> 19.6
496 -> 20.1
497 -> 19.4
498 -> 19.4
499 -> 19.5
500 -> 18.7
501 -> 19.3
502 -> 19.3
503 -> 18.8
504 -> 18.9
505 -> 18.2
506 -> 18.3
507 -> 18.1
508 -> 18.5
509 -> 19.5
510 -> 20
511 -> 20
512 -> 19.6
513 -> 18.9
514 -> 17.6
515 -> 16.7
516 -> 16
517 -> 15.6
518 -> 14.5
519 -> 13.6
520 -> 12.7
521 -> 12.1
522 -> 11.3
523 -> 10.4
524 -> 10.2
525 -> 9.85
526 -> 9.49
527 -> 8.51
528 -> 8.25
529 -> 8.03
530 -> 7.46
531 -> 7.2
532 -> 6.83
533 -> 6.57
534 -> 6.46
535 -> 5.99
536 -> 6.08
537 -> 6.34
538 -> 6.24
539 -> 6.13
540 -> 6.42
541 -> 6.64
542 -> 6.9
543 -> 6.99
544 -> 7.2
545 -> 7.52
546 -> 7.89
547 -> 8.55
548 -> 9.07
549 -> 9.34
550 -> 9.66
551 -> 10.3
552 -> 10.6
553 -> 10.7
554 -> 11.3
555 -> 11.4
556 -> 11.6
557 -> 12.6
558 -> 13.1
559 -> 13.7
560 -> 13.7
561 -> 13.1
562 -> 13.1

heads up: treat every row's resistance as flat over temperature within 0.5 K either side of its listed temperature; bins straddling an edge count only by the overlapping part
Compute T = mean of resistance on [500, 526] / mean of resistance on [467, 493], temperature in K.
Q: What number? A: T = 1.38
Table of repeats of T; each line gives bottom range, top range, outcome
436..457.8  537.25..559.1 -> 0.52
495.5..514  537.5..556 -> 0.45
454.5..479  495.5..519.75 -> 1.32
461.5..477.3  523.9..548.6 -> 0.59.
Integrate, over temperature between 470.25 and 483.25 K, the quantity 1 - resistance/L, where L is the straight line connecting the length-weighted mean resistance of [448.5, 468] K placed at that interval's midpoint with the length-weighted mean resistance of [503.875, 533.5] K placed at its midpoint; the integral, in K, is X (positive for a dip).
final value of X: 5.7 K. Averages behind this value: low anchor 17.2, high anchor 13.7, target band 9.04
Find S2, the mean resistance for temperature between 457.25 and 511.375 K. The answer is 15.2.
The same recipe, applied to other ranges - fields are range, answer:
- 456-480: 13.3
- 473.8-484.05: 8.47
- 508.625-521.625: 16.6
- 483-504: 17.1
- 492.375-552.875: 12.8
